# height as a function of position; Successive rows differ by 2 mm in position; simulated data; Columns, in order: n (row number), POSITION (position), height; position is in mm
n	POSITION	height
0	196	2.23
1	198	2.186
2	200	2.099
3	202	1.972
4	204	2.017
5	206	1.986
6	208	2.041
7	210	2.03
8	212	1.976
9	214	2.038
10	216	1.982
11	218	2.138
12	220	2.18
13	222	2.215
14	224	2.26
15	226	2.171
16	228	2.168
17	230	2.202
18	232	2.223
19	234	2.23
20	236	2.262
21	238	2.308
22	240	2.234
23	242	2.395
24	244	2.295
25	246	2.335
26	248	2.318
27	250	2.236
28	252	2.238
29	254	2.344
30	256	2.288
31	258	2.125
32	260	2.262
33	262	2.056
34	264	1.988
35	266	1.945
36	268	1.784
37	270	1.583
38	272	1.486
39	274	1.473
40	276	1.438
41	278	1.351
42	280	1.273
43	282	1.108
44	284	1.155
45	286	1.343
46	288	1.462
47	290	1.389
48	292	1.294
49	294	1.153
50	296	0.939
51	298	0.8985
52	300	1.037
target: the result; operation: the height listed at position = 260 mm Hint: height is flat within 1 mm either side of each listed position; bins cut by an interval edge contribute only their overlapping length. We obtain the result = 2.262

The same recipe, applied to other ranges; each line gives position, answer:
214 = 2.038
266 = 1.945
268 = 1.784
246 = 2.335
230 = 2.202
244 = 2.295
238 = 2.308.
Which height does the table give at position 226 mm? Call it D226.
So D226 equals 2.171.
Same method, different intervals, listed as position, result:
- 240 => 2.234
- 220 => 2.18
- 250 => 2.236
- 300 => 1.037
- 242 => 2.395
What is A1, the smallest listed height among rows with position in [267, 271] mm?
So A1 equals 1.583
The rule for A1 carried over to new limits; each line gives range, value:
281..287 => 1.108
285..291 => 1.343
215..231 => 1.982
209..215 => 1.976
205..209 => 1.986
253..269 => 1.784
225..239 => 2.168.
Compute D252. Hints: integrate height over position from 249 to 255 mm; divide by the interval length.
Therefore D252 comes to 2.27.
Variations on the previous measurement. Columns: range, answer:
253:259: 2.25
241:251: 2.32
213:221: 2.08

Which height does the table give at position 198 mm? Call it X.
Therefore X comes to 2.186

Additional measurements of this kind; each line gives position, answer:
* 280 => 1.273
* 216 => 1.982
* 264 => 1.988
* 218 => 2.138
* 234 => 2.23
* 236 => 2.262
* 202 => 1.972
